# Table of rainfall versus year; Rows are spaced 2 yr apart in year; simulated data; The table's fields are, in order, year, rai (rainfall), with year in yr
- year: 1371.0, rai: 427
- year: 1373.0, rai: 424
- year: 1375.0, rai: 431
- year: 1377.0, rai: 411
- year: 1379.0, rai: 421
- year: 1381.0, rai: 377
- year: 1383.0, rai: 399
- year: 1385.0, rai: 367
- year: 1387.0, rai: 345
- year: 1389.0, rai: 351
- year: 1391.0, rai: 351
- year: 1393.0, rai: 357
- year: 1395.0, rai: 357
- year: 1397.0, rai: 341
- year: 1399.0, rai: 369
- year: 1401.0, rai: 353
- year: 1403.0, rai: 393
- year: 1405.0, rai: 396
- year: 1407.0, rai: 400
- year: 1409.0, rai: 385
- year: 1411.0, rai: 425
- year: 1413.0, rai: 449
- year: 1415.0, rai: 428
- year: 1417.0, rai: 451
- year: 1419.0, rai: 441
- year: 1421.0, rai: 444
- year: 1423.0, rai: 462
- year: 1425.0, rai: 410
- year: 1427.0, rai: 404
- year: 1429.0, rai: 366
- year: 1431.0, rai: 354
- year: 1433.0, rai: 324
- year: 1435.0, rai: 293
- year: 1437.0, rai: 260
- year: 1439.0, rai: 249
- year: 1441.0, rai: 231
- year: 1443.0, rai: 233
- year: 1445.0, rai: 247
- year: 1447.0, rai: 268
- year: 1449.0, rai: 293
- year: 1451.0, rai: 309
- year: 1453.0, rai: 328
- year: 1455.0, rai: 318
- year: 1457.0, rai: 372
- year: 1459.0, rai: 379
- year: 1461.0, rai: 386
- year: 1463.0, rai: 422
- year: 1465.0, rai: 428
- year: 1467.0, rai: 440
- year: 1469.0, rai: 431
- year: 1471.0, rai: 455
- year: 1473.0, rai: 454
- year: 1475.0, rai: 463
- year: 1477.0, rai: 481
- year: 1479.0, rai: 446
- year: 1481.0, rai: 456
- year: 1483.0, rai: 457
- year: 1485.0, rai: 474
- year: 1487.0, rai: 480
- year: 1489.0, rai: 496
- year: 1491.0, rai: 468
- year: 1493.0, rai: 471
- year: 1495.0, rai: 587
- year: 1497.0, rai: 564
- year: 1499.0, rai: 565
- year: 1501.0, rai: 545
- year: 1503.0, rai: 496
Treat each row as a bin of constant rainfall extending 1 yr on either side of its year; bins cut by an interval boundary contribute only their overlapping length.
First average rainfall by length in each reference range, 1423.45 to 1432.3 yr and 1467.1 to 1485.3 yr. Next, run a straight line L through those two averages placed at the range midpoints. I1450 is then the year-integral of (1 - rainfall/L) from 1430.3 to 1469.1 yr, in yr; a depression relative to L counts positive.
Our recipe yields 8.69 yr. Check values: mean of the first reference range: 386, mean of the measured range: 326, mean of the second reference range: 456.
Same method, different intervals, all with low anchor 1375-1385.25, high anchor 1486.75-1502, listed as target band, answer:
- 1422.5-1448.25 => 8.2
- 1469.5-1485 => 1.4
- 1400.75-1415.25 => 0.9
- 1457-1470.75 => 2.2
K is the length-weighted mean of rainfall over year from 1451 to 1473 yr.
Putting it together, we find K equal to 395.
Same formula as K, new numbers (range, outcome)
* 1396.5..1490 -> 386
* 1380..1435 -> 387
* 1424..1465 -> 325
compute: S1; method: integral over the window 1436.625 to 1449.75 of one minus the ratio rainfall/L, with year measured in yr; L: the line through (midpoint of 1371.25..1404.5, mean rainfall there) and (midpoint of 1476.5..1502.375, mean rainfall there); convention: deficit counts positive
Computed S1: 5.6 yr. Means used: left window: 379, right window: 500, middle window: 253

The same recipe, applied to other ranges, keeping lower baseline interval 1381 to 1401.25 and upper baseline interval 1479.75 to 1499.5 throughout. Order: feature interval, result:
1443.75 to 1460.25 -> 4.91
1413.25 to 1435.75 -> 0.29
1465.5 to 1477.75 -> 0.56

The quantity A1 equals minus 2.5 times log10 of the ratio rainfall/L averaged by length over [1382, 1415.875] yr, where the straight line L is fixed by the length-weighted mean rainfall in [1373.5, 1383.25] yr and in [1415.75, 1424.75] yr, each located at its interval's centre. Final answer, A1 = 0.13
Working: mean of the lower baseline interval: 409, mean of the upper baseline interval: 446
